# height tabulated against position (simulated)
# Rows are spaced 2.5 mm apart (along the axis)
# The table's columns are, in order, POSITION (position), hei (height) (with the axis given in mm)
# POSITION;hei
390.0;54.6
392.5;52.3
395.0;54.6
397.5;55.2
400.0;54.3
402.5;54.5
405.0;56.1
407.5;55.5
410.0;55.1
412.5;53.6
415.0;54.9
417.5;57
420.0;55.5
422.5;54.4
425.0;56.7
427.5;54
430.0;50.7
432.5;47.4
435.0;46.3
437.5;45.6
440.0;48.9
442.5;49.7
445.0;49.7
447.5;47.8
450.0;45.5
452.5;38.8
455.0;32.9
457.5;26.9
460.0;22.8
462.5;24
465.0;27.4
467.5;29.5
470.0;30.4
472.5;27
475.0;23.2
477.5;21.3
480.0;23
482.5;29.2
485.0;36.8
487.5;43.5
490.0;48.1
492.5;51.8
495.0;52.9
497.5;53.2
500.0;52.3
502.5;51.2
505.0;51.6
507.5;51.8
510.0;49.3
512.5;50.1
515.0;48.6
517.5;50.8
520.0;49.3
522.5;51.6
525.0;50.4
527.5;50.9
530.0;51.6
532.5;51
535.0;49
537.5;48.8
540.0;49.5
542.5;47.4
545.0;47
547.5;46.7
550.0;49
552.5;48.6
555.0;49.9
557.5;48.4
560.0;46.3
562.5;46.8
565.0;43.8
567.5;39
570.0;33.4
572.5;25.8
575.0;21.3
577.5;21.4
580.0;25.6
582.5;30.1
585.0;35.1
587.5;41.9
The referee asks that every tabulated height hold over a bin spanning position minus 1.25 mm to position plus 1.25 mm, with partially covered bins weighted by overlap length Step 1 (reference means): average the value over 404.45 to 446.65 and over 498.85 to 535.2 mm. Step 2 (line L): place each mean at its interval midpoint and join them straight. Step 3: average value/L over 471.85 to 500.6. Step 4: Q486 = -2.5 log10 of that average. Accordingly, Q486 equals 0.31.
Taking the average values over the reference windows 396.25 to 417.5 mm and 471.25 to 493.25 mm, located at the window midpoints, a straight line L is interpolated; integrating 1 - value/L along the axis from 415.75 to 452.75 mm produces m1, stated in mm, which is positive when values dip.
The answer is -2.4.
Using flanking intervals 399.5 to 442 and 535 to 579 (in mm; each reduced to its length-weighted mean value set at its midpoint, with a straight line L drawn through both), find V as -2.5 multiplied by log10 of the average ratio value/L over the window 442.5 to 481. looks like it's 0.48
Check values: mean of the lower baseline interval 52.9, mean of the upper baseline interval 42.1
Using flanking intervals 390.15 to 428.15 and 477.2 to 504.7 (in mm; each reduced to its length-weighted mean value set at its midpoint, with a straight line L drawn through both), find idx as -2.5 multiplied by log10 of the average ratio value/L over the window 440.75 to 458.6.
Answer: 0.17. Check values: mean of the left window 54.9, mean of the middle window 41.9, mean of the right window 43.2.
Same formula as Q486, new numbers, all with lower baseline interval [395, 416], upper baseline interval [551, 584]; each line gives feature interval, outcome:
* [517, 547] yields -0.21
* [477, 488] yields 0.45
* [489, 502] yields -0.15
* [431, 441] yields 0.10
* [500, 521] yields -0.17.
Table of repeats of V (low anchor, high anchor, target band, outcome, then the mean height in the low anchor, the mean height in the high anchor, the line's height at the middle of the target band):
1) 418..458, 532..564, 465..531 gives 0.12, 47.5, 48.2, 47.9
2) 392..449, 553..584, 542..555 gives -0.24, 52.6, 36.3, 38.5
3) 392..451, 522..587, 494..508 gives -0.13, 52.3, 42.5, 46.5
